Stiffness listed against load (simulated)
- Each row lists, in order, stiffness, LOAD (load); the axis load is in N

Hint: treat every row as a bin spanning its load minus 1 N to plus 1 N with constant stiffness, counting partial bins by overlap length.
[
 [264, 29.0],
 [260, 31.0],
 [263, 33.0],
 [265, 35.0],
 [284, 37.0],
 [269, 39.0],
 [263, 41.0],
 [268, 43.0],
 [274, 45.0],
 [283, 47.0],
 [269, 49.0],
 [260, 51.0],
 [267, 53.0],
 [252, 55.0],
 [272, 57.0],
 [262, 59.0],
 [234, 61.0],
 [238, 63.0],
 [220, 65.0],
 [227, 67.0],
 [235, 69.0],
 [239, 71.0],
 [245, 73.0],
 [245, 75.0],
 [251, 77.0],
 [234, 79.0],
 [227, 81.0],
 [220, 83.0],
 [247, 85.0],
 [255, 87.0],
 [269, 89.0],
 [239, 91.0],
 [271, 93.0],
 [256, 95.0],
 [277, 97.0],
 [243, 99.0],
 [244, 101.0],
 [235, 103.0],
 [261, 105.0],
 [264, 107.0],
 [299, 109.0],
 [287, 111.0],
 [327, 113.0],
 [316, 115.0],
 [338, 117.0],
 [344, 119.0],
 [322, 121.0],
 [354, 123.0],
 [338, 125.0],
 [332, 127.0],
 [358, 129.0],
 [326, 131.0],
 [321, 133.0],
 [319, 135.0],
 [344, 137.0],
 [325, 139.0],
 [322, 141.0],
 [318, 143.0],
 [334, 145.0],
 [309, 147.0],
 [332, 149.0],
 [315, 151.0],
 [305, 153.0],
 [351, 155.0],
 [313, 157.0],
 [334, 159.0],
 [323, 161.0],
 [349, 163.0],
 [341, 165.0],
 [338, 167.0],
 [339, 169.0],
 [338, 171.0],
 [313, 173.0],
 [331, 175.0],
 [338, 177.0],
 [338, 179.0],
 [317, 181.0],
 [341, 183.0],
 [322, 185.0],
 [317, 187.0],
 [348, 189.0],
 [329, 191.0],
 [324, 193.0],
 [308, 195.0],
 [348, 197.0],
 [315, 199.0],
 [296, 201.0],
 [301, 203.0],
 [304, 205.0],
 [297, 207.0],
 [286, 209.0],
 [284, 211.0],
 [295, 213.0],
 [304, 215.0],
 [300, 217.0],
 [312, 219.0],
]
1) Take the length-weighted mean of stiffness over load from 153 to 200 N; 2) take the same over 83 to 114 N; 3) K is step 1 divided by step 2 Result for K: 1.25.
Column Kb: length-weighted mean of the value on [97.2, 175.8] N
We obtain 318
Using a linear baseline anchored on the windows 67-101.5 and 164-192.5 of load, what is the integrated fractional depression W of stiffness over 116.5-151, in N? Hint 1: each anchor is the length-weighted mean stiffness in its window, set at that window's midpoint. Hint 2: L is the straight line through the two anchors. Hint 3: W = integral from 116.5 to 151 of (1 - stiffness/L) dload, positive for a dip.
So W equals -4.7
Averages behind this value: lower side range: 246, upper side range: 332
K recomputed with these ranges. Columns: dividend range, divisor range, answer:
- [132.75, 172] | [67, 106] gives 1.33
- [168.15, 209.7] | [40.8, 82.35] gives 1.29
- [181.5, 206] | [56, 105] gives 1.31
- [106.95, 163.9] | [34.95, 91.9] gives 1.29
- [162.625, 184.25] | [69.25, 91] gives 1.38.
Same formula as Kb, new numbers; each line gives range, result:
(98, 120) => 287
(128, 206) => 327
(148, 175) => 330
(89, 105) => 254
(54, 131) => 271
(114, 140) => 334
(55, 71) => 242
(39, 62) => 264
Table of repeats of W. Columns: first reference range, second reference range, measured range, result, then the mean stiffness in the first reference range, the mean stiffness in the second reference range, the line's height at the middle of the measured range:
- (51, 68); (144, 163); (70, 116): 2.79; 247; 325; 275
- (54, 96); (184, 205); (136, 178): -4.67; 245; 320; 296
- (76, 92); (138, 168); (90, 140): -3.56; 243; 327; 281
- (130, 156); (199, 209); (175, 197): -1.59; 325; 300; 307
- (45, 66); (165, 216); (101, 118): -0.38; 257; 319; 282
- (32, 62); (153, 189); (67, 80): 1.83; 266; 332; 280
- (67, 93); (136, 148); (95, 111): 0.68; 243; 325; 273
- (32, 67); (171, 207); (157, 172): -1.16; 260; 323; 312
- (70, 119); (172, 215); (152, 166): -1.54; 264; 316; 298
